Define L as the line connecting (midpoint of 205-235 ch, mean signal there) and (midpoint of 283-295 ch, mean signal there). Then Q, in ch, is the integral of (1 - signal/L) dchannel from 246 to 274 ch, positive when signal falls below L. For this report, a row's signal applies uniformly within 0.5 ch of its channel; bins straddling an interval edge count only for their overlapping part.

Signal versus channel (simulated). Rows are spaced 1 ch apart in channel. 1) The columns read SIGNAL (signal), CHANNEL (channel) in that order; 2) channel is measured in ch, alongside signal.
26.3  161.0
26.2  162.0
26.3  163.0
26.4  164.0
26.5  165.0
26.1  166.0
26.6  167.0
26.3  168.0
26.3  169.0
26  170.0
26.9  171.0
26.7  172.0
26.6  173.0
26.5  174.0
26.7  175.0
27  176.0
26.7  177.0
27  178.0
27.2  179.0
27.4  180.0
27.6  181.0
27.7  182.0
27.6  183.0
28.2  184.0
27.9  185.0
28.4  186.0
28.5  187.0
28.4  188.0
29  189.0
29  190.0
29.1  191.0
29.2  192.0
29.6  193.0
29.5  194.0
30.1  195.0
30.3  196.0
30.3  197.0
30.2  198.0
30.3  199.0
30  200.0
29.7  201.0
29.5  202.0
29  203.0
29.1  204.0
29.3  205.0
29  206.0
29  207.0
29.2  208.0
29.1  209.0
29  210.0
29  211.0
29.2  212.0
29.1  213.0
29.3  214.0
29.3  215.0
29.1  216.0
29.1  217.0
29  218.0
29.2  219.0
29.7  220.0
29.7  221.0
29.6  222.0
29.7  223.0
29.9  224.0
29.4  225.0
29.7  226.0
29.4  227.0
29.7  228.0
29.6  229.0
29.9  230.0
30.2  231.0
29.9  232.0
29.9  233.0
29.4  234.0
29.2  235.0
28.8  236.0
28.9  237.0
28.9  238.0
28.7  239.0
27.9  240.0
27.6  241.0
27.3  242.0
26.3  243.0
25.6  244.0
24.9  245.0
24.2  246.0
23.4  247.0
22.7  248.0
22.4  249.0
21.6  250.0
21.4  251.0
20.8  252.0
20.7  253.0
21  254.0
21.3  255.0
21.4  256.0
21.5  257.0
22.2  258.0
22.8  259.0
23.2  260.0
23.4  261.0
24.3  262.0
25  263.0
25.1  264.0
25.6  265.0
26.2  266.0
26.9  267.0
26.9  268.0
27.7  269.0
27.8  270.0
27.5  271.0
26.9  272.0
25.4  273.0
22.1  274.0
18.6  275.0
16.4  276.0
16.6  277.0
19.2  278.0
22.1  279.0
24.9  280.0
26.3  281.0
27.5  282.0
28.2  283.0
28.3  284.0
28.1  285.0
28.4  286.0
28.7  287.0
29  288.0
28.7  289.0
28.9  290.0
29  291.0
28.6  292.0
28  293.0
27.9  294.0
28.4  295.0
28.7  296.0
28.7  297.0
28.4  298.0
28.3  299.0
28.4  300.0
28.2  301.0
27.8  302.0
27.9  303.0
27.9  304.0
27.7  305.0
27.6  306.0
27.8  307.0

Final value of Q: 4.9 ch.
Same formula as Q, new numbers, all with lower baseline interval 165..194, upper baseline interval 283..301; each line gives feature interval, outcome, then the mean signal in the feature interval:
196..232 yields -2.2 ch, 29.5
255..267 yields 1.9 ch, 23.7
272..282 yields 2.3 ch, 21.9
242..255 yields 2.4 ch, 23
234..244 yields 0.0 ch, 28.1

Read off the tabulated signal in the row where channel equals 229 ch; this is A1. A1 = 29.6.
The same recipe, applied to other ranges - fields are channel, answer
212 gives 29.2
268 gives 26.9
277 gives 16.6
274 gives 22.1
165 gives 26.5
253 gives 20.7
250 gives 21.6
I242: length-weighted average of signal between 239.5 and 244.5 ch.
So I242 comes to 26.9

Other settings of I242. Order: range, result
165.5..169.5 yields 26.3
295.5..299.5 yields 28.5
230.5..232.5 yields 30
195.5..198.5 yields 30.3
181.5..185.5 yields 27.9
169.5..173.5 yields 26.5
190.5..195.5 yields 29.5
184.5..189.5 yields 28.4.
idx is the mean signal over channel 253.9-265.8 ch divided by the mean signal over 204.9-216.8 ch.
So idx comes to 0.8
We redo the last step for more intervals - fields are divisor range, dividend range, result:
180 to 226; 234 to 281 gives 0.83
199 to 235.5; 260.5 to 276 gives 0.85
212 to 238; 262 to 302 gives 0.89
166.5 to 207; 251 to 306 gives 0.90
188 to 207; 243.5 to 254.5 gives 0.77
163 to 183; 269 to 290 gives 0.94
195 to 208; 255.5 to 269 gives 0.82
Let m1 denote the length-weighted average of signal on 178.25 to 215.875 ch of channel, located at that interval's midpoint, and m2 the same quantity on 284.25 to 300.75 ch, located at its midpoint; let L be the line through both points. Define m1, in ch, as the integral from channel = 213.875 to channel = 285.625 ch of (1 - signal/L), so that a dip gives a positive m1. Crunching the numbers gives 6.8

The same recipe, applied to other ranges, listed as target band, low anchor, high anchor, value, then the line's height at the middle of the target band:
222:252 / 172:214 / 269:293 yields -0.3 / 27.1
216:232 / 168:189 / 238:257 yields -2.9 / 25.1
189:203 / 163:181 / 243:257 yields -2.4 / 25.4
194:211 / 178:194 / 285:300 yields -0.7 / 28.3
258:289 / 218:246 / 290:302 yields 3.9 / 28.5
